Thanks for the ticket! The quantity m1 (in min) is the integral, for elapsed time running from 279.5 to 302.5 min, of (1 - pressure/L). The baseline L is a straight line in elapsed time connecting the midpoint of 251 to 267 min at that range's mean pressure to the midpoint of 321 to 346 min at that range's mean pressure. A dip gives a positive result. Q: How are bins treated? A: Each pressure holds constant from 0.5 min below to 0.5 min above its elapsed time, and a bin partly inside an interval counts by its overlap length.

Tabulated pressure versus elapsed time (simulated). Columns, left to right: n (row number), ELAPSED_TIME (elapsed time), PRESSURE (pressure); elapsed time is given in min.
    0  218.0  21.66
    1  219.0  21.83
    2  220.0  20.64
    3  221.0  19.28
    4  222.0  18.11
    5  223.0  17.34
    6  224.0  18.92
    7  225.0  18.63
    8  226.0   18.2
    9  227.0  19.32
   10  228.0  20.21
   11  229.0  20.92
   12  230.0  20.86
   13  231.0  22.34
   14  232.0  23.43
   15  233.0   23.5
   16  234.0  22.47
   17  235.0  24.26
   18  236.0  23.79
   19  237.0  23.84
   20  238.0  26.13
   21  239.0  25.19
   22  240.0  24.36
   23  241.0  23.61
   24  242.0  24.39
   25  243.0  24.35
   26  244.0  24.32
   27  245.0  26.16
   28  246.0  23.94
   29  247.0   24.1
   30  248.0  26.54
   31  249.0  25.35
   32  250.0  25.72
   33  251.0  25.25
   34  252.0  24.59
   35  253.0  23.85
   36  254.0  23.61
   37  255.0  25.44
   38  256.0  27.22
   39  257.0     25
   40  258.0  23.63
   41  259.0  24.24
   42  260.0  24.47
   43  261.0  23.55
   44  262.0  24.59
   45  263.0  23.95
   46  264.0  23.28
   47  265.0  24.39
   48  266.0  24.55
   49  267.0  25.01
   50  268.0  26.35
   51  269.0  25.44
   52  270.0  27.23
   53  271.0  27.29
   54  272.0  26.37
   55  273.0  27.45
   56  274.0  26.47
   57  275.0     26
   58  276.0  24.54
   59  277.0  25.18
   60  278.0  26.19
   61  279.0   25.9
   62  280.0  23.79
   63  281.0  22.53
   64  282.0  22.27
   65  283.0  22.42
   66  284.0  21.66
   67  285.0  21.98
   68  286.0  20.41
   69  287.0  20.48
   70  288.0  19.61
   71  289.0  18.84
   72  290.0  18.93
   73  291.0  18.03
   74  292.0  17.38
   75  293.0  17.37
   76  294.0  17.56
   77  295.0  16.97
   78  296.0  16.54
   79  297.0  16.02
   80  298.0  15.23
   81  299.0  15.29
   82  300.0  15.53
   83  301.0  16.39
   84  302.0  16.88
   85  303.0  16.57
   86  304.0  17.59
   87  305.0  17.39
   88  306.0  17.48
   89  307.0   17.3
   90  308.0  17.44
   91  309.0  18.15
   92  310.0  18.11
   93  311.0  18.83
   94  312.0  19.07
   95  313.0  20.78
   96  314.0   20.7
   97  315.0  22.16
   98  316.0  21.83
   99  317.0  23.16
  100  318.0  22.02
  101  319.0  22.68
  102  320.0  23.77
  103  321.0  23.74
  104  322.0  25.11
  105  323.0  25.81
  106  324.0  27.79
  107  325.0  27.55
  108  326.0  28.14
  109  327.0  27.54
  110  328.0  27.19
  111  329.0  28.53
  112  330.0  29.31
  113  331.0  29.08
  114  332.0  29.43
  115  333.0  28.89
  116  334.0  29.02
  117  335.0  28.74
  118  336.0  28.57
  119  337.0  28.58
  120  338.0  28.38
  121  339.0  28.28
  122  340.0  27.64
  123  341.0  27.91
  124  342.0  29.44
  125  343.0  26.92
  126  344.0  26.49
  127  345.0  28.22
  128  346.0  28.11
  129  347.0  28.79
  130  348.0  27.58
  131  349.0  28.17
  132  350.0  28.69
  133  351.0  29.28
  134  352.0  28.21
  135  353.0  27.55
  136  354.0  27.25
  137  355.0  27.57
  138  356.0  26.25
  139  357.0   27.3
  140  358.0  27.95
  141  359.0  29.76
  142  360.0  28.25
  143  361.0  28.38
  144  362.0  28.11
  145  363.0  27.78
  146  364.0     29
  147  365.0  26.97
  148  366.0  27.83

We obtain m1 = 6.33 min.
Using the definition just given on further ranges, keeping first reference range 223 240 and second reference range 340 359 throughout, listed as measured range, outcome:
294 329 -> 7.4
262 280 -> -1.2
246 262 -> -1.2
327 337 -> -0.6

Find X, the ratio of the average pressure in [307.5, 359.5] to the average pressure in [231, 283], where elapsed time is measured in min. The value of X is 1.1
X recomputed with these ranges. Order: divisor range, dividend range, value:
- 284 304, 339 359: 1.57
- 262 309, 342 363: 1.32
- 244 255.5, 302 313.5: 0.72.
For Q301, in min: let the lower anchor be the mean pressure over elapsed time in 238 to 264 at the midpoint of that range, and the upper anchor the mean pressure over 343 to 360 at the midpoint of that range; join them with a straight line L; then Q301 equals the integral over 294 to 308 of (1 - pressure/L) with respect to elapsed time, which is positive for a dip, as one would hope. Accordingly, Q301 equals 5.2 min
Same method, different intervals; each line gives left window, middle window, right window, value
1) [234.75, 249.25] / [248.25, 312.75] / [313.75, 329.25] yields 7.8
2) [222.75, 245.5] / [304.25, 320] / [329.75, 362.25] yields 3.9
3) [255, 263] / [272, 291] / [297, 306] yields -2.5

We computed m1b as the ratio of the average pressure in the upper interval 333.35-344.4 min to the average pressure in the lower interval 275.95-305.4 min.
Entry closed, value 1.5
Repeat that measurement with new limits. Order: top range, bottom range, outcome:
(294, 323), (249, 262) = 0.77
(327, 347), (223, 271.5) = 1.19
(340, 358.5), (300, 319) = 1.47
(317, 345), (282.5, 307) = 1.51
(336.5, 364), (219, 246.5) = 1.27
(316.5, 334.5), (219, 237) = 1.28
